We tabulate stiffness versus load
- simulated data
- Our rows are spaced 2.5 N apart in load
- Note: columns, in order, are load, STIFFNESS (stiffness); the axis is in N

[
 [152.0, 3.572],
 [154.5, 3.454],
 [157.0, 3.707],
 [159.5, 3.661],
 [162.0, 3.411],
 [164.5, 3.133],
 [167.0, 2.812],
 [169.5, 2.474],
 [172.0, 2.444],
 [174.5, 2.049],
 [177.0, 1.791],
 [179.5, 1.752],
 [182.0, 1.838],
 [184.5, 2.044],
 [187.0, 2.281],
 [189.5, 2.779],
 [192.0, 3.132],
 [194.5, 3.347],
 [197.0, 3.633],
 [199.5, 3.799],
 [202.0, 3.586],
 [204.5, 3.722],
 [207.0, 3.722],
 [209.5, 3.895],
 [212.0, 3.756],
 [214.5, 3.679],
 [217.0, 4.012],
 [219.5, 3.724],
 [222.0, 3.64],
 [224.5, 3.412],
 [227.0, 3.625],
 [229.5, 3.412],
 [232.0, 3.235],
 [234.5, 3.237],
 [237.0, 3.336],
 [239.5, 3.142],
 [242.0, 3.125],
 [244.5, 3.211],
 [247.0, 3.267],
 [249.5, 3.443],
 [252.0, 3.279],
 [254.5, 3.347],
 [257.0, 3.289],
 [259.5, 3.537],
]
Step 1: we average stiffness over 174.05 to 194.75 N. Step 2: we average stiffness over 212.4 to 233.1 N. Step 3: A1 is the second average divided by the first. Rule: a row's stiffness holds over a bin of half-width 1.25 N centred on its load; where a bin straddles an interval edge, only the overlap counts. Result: 1.6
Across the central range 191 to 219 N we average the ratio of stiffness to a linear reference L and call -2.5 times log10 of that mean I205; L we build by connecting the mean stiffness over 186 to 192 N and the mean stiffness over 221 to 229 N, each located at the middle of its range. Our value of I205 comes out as -0.20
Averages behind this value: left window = 2.67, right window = 3.54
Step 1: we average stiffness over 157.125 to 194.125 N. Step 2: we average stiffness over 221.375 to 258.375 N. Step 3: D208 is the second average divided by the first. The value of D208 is 1.28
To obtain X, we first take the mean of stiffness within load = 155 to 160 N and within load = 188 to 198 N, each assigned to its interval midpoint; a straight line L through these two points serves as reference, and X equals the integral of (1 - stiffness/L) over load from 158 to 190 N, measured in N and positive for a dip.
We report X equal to 8.8 N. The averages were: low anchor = 3.65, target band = 2.5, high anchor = 3.19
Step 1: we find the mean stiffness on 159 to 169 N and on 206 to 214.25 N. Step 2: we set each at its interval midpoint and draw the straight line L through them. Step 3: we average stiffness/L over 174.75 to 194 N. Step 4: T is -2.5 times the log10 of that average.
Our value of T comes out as 0.46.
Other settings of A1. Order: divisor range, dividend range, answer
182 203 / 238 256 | 1.09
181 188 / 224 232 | 1.68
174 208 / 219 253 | 1.19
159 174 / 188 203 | 1.15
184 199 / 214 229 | 1.24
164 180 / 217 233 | 1.52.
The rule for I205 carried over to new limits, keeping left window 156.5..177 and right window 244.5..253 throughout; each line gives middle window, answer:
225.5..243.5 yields -0.02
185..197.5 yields 0.02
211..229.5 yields -0.16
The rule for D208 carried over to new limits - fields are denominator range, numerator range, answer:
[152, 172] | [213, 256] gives 1.07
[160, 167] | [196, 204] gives 1.14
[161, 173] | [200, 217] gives 1.32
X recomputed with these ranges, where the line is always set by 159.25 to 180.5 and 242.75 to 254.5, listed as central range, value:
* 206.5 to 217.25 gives -3.1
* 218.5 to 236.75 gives -2.1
